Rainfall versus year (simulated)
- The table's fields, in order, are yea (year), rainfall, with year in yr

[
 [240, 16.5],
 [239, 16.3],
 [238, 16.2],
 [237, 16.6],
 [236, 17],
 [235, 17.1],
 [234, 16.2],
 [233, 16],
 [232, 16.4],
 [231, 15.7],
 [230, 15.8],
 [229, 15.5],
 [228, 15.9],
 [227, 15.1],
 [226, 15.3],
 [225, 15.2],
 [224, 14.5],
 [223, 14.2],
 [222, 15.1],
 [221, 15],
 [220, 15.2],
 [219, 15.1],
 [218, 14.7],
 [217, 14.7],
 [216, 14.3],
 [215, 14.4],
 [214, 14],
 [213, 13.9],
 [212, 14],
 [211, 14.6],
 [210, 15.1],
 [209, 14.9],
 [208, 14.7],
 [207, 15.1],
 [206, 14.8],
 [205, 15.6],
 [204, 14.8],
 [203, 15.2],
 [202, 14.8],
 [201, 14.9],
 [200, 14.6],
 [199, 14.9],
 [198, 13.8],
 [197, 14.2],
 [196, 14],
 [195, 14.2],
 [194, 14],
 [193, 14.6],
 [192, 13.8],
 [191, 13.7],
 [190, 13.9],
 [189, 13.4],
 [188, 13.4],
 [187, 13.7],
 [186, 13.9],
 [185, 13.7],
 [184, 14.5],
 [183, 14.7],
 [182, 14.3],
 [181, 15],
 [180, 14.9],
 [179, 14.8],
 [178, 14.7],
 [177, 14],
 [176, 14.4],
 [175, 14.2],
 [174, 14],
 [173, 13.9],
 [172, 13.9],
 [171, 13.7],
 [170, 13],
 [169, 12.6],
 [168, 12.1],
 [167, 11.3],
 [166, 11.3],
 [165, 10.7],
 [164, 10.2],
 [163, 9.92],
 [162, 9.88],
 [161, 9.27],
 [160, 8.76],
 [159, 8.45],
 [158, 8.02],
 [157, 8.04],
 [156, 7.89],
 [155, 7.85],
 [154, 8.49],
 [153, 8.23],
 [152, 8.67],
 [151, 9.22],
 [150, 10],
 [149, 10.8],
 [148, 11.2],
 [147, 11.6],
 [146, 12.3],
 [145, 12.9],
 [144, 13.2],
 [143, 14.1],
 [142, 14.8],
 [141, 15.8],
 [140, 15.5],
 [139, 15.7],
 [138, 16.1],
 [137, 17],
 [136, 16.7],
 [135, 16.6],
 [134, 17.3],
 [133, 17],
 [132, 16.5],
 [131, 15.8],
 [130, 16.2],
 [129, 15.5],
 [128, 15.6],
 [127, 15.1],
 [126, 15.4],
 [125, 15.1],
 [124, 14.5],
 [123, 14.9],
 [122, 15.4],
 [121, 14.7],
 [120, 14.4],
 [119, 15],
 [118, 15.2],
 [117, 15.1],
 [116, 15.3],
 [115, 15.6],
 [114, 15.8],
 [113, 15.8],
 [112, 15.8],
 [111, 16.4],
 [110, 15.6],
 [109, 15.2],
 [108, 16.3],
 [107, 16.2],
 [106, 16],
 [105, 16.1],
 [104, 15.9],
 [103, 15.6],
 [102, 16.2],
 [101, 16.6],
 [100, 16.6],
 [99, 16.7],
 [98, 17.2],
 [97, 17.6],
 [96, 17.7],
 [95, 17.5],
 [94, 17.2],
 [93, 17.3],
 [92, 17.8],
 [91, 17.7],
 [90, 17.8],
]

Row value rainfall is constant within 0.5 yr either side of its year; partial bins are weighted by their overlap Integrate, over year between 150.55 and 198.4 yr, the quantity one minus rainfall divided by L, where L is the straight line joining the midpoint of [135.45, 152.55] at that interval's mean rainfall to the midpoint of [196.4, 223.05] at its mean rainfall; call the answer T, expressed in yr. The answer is 5.8 yr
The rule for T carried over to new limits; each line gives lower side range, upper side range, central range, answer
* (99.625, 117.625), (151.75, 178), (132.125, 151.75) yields -1.5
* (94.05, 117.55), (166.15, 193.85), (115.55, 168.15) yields 7.6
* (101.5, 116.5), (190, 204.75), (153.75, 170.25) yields 5.6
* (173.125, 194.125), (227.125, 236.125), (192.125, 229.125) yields 1.3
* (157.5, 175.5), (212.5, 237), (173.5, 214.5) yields -3.7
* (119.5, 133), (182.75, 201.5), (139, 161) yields 6.1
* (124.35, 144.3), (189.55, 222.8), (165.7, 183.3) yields 1.6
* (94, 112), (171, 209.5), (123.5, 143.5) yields -0.1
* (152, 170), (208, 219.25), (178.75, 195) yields -2.9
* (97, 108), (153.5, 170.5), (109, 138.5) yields -3.7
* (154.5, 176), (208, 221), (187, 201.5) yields -1.1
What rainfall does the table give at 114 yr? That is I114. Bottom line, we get 15.8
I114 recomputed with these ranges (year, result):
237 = 16.6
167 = 11.3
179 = 14.8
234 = 16.2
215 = 14.4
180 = 14.9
